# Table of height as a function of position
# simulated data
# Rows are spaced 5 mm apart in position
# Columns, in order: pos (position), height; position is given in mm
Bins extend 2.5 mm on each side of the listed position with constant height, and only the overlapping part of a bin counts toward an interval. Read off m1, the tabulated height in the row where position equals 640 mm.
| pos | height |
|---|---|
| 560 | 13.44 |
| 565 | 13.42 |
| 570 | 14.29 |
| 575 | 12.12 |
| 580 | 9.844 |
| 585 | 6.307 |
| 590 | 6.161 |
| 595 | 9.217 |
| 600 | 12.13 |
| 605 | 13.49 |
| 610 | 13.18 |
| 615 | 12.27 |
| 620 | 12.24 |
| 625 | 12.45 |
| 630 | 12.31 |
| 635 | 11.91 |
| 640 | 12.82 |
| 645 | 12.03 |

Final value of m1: 12.82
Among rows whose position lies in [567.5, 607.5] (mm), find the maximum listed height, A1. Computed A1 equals 14.29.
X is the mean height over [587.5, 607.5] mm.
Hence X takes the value 10.2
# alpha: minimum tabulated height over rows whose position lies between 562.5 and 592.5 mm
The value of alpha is 6.161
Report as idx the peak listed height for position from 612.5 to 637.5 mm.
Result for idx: 12.45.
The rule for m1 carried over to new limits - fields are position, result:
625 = 12.45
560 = 13.44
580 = 9.844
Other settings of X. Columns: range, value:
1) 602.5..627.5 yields 12.7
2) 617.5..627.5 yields 12.3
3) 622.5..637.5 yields 12.2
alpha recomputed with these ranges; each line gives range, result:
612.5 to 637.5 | 11.91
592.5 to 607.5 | 9.217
